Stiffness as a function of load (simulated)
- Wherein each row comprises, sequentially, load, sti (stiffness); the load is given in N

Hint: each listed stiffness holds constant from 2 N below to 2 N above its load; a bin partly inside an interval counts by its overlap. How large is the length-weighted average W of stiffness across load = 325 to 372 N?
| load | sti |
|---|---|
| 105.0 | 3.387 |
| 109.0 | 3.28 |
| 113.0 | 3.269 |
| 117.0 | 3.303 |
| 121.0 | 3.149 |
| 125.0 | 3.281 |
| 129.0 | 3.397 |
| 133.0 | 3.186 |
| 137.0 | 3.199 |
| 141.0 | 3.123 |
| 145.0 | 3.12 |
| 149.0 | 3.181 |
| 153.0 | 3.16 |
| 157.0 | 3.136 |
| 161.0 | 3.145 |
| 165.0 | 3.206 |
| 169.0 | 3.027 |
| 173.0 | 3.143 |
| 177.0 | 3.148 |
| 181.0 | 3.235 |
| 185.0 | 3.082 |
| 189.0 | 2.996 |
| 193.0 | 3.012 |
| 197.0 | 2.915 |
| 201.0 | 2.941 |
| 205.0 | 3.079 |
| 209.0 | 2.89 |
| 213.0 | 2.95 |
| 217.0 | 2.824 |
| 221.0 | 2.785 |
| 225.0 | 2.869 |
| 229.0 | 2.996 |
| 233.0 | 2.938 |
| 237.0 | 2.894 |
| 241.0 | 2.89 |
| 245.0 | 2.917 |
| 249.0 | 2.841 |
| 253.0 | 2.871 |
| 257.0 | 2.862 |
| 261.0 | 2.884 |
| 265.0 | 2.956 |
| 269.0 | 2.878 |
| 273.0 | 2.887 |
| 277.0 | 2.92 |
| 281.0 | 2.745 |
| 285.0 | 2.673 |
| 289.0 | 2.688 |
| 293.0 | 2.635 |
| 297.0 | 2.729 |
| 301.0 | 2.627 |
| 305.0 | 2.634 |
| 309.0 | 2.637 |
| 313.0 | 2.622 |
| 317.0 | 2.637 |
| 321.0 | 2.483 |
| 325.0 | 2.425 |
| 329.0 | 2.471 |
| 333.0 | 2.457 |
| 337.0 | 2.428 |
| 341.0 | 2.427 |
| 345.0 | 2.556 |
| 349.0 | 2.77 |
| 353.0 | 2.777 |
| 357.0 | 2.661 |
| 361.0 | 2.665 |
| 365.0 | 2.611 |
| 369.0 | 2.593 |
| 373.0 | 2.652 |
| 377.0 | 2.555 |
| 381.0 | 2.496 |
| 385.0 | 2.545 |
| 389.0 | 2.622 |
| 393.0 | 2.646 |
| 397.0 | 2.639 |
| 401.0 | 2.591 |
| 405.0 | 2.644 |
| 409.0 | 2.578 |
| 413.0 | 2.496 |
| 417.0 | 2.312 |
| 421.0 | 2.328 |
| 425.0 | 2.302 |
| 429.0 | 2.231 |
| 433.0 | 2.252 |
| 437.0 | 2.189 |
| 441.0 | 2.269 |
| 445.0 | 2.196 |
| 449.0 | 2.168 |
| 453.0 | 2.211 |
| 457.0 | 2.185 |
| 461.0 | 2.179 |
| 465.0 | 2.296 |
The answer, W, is 2.58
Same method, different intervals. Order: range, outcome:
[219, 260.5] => 2.89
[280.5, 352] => 2.59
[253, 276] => 2.89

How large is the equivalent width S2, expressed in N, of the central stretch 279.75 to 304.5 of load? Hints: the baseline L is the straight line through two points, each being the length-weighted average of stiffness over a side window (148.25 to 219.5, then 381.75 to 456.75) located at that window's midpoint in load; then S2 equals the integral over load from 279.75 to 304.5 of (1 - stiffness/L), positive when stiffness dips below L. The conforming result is 0.7 N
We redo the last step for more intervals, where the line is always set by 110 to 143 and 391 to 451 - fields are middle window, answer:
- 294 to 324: 1.1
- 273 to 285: -0.1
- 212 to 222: 0.4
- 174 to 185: -0.3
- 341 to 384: -1.1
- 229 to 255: 0.1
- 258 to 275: -0.4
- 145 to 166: 0.0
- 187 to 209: 0.4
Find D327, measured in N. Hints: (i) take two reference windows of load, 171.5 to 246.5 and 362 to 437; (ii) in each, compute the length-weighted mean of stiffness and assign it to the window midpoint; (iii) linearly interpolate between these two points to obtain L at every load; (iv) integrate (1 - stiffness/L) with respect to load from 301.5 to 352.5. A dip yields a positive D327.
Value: 2.4 N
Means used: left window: 2.97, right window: 2.5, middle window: 2.55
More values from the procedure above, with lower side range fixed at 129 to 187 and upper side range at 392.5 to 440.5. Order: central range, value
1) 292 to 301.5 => 0.3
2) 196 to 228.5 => 1.0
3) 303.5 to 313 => 0.3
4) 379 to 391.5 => -0.2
